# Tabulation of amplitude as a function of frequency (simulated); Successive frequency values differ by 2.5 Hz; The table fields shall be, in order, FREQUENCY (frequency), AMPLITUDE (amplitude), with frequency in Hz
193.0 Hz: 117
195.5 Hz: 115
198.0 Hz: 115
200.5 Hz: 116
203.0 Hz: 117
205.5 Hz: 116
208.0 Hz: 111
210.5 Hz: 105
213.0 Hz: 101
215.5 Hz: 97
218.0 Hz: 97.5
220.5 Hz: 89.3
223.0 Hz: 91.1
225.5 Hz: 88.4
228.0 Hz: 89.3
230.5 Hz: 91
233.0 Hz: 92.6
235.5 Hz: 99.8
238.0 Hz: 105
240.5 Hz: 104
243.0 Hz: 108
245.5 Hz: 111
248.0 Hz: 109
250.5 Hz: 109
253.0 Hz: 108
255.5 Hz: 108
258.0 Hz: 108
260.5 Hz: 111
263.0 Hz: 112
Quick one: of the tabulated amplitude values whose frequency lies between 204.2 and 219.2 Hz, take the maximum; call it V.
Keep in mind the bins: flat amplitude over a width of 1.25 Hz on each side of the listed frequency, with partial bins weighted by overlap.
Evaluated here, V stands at 116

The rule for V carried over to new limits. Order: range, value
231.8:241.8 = 105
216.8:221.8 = 97.5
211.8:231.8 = 101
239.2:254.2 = 111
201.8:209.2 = 117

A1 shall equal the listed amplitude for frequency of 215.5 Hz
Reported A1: 97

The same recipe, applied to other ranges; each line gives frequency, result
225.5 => 88.4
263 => 112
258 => 108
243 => 108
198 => 115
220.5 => 89.3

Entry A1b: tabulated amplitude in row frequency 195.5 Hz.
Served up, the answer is 115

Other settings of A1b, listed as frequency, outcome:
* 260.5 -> 111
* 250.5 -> 109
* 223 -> 91.1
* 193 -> 117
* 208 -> 111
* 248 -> 109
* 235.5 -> 99.8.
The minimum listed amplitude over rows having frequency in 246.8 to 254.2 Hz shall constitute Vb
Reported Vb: 108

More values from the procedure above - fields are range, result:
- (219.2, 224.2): 89.3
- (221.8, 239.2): 88.4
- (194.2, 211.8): 105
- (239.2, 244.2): 104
